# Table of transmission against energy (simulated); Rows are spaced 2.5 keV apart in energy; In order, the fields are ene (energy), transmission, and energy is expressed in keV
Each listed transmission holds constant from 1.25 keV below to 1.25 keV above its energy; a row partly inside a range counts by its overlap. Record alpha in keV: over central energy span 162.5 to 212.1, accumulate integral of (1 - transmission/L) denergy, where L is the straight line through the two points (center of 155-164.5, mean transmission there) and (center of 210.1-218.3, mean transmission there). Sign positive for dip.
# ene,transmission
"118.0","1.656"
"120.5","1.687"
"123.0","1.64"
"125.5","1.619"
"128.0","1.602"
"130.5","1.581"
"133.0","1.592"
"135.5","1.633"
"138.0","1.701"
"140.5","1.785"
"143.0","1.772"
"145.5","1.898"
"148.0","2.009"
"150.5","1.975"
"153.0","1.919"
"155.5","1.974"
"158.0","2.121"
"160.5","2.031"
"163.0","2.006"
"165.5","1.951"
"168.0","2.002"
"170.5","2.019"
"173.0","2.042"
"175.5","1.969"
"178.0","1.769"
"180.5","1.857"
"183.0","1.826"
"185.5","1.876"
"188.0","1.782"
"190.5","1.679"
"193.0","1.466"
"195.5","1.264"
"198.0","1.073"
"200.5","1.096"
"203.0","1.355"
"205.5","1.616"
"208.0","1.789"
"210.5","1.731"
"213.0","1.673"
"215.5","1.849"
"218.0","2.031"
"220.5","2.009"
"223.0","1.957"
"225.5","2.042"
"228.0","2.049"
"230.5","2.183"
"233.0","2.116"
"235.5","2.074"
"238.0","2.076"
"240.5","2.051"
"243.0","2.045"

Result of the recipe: 5.7 keV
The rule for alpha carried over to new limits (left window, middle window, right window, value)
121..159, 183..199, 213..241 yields 3.06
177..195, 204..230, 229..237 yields 1.47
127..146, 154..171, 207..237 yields -2.32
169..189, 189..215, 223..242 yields 6.41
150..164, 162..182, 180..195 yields -0.92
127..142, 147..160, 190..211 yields -3.38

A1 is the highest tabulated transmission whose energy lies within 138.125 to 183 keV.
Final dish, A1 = 2.121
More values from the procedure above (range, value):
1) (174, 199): 1.969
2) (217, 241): 2.183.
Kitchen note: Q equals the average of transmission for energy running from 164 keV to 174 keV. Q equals 2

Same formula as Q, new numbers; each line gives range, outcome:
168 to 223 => 1.72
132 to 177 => 1.91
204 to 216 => 1.72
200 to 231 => 1.81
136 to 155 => 1.86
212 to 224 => 1.91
